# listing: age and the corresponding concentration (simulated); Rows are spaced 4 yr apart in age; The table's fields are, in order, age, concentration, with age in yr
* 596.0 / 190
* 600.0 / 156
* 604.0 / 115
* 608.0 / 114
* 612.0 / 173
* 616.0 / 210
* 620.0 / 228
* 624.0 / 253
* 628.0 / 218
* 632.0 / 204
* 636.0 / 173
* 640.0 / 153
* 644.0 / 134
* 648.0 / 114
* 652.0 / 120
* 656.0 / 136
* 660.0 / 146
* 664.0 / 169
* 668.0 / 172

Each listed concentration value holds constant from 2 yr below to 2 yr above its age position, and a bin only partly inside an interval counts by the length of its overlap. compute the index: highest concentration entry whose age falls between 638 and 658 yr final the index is 153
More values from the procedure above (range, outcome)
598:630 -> 253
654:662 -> 146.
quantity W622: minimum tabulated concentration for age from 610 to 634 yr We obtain 173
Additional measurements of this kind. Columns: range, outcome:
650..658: 120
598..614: 114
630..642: 153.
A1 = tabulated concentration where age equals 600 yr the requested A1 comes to 156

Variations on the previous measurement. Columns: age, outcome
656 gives 136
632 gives 204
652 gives 120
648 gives 114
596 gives 190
